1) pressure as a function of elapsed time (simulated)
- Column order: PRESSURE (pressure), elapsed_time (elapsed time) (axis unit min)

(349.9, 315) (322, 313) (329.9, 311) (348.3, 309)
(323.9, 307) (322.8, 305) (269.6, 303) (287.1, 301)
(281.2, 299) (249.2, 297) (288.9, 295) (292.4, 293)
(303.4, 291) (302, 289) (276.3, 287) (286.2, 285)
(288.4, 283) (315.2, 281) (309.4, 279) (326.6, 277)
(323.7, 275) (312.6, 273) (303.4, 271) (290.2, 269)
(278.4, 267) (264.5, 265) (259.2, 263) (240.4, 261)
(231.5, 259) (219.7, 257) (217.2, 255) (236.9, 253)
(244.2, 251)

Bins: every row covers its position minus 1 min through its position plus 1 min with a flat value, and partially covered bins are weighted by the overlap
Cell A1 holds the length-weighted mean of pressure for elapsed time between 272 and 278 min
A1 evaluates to 321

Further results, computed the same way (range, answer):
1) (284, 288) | 281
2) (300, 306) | 293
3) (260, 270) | 267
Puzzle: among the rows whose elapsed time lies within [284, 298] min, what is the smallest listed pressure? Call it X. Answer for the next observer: 249.2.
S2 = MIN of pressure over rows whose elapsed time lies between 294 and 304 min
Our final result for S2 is 249.2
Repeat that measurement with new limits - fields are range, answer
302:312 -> 269.6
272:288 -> 276.3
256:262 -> 219.7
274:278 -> 323.7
